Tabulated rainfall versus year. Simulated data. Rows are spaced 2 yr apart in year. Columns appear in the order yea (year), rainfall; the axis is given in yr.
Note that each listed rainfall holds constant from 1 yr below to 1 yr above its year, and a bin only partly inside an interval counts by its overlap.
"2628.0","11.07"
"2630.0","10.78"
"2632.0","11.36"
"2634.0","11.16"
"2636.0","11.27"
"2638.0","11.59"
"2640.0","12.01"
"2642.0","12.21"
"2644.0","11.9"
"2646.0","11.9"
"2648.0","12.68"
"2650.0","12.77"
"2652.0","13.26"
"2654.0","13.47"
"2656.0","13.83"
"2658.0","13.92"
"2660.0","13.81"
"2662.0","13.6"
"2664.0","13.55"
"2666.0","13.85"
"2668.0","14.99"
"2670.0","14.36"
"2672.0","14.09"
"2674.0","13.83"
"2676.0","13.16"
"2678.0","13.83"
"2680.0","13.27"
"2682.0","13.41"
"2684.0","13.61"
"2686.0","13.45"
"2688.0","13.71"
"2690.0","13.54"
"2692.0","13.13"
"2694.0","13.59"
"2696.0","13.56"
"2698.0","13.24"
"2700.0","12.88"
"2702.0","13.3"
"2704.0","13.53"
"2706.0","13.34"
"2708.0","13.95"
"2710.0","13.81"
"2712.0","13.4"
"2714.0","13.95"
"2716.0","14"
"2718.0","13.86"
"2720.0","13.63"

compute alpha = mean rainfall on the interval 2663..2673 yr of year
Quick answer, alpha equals 14.2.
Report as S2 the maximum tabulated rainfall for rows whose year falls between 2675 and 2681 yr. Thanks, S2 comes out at 13.83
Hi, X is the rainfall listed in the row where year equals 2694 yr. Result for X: 13.59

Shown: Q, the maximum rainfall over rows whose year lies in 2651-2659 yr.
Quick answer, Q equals 13.92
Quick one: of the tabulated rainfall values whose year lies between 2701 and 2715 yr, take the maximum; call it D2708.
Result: 13.95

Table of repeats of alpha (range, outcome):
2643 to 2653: 12.5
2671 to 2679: 13.7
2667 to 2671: 14.7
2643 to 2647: 11.9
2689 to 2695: 13.4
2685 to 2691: 13.6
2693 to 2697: 13.6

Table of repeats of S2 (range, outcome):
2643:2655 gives 13.47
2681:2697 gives 13.71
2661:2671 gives 14.99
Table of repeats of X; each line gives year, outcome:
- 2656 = 13.83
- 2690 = 13.54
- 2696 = 13.56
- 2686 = 13.45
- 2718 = 13.86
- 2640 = 12.01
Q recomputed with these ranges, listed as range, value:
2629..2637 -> 11.36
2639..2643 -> 12.21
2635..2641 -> 12.01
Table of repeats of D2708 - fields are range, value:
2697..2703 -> 13.3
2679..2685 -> 13.61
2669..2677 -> 14.36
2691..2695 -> 13.59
